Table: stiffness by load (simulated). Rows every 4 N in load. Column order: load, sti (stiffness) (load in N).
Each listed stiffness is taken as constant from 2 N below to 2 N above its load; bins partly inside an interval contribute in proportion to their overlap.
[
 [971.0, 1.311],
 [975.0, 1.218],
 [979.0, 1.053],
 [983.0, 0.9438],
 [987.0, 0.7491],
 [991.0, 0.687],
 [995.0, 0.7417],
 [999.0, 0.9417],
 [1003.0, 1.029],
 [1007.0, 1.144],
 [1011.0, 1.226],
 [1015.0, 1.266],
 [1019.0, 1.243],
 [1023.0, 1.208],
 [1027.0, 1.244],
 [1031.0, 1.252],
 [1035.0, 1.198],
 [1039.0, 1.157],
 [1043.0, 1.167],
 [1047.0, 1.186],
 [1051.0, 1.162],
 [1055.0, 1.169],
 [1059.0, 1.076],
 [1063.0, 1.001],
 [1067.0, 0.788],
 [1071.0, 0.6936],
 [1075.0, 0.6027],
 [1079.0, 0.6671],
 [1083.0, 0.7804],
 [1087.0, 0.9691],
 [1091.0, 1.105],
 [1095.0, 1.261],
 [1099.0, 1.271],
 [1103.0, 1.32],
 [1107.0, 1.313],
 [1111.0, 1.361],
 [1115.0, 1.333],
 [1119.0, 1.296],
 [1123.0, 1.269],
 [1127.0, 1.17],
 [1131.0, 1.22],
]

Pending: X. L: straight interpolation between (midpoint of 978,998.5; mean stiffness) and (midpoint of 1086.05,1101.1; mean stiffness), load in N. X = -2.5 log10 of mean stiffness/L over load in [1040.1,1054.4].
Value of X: -0.15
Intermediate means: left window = 0.832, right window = 1.17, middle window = 1.17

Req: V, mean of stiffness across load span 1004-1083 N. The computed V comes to 1.07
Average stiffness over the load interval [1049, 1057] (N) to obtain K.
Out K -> 1.17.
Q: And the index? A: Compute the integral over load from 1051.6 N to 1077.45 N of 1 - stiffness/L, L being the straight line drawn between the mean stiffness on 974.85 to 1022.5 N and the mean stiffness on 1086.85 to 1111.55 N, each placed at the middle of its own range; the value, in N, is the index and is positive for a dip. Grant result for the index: 5.8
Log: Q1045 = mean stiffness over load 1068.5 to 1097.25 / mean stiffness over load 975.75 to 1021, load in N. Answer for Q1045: 0.9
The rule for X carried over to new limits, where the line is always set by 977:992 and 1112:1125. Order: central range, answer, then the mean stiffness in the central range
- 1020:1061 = -0.13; 1.18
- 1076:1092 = 0.37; 0.849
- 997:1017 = -0.19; 1.12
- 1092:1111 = -0.03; 1.29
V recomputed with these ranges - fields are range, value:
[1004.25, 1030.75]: 1.22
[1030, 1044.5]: 1.19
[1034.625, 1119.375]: 1.08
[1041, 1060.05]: 1.16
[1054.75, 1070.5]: 0.961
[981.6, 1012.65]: 0.929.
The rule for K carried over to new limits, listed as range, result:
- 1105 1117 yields 1.34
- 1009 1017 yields 1.25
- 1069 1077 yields 0.648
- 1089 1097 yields 1.18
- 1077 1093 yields 0.88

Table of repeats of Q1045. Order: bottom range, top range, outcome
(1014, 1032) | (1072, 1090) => 0.62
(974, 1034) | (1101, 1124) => 1.24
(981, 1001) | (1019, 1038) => 1.51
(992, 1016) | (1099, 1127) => 1.26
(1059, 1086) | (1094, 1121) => 1.66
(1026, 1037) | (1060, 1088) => 0.64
